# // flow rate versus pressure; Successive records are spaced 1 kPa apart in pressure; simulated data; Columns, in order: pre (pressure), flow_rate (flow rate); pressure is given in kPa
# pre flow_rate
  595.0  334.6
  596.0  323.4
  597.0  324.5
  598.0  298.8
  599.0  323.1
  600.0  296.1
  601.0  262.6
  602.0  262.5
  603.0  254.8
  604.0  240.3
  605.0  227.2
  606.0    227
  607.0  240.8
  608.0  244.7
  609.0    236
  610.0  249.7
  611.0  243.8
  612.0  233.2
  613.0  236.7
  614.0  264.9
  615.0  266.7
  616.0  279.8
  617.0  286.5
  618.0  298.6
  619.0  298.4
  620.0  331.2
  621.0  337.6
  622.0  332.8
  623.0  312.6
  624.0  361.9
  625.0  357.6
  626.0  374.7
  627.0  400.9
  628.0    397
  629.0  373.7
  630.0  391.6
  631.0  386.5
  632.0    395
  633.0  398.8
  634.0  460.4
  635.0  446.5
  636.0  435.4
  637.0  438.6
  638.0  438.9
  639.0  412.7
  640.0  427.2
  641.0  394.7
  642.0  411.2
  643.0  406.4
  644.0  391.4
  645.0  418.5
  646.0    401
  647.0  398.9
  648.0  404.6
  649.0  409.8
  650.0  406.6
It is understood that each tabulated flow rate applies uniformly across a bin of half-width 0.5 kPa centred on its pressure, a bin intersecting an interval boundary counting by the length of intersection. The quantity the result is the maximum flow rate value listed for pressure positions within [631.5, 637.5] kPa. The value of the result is 460.4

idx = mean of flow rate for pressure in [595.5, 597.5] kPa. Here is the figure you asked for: 324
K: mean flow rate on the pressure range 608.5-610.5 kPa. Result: 243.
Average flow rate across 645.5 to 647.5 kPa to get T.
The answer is 400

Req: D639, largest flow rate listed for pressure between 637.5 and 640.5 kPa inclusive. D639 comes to 438.9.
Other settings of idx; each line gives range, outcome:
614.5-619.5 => 286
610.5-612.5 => 238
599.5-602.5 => 274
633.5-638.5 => 444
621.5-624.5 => 336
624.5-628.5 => 383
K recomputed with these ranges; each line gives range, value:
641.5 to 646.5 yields 406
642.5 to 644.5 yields 399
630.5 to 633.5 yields 393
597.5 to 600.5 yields 306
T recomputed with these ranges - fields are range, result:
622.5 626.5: 352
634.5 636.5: 441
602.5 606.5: 237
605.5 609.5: 237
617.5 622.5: 320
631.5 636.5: 427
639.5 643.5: 410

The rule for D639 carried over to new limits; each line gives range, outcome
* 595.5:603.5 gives 324.5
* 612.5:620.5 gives 331.2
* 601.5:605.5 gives 262.5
